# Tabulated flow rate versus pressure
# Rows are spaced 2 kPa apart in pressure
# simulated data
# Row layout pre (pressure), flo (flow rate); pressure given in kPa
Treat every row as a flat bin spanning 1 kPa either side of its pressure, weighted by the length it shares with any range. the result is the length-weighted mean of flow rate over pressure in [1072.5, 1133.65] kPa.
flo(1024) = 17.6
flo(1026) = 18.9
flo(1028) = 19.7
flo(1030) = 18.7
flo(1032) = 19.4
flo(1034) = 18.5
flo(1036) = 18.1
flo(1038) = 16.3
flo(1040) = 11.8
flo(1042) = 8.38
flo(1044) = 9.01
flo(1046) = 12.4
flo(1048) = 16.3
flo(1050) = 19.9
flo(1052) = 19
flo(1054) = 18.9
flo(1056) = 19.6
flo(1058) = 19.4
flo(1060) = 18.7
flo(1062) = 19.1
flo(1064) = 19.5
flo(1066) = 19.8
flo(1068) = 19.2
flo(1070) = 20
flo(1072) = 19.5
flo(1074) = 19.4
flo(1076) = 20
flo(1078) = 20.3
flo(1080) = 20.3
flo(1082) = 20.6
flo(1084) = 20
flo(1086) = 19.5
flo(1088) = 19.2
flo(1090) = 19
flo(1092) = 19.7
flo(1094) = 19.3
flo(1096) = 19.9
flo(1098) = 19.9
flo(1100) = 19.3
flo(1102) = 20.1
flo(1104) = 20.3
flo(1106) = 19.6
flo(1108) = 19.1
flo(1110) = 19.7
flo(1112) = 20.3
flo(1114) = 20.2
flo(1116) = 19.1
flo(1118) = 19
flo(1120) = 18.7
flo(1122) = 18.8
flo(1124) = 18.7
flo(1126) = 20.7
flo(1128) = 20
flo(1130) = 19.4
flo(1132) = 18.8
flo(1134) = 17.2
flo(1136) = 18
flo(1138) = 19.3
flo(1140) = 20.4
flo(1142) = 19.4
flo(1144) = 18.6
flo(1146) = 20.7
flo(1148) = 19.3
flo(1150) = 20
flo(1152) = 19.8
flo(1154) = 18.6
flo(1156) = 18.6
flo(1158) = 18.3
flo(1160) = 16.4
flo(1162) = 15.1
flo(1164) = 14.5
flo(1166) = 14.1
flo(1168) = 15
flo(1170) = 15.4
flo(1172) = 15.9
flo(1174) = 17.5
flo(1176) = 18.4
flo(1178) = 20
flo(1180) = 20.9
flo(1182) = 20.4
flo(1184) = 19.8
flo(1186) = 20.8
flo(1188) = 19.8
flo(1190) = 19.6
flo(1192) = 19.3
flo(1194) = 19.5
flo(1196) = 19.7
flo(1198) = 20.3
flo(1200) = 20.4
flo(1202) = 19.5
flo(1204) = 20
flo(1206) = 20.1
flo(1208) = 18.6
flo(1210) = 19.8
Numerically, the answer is 19.6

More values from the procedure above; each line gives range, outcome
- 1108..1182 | 18.5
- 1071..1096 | 19.7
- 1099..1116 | 19.8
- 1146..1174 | 17.1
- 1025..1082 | 17.9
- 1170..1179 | 17.7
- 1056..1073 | 19.4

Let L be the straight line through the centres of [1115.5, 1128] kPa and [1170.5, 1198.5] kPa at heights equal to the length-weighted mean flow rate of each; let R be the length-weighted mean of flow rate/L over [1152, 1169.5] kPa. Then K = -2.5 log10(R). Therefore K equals 0.17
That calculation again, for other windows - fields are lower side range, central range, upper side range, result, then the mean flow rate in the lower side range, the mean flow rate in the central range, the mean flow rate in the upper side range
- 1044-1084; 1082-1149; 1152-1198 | -0.05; 18.8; 19.4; 18.2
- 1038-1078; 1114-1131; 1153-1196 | -0.09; 17.4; 19.4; 18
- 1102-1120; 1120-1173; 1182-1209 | 0.09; 19.6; 18.1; 19.8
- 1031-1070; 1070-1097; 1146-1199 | -0.14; 17.1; 19.8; 18.4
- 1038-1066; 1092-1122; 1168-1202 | -0.12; 16.4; 19.6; 19.1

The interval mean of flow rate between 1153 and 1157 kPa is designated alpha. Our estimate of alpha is 18.6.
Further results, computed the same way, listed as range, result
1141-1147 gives 19.6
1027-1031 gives 19.2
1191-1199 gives 19.7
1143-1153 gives 19.7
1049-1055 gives 19.3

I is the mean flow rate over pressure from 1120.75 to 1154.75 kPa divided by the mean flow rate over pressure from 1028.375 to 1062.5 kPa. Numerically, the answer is 1.15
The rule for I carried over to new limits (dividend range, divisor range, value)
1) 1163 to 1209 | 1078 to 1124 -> 0.95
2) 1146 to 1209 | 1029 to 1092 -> 1.03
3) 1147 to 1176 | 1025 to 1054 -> 1.05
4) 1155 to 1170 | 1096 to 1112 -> 0.81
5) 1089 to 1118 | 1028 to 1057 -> 1.21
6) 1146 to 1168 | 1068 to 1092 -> 0.89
